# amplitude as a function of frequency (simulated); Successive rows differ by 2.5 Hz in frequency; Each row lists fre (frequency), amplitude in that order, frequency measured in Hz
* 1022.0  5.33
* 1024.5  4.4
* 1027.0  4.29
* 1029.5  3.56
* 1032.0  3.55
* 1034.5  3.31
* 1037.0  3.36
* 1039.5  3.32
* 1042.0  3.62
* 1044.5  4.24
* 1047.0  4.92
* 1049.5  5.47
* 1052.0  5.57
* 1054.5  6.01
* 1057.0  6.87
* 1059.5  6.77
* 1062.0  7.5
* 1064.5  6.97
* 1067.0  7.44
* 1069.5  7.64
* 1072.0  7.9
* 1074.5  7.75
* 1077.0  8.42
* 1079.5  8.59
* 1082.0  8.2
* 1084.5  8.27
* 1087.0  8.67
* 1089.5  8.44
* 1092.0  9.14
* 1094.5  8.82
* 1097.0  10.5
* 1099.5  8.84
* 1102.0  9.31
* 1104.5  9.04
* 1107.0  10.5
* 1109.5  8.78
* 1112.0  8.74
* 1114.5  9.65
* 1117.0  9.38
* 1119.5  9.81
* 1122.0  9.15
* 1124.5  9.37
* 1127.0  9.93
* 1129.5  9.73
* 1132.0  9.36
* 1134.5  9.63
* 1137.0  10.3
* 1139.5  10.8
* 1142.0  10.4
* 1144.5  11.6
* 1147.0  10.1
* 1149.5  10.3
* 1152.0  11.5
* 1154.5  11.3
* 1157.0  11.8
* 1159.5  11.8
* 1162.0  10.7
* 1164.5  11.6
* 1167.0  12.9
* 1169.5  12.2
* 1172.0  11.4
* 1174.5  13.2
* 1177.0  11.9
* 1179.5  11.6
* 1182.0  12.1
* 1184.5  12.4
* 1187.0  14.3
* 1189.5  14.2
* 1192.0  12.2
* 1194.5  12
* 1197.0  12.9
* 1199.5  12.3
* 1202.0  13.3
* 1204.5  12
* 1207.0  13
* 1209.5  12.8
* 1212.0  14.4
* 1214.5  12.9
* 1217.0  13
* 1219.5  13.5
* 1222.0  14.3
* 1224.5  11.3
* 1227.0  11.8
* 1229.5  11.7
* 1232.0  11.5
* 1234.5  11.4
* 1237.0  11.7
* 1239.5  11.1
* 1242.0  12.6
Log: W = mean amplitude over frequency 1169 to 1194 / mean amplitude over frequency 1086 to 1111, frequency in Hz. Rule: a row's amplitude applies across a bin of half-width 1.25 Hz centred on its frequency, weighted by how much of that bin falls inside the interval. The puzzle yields 1.36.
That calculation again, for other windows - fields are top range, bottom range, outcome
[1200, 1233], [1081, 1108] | 1.40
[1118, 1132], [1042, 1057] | 1.83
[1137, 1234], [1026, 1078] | 2.16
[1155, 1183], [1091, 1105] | 1.28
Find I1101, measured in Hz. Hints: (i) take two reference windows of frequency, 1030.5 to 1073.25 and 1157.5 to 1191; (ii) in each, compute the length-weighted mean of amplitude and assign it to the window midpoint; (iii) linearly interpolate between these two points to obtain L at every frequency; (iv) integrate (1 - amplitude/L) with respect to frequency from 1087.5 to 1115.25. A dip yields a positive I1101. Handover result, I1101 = -3.2 Hz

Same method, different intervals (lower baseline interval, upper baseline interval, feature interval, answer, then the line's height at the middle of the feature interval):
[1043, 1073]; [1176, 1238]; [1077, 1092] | -2.0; 7.51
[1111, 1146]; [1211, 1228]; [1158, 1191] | -2.5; 11.5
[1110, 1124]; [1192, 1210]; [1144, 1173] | -1.3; 10.9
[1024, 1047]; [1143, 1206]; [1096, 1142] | -4.8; 8.76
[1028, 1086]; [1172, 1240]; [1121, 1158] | -2.6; 9.65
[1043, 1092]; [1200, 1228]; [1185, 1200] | -1.1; 12.1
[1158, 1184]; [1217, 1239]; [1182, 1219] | -2.8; 12.1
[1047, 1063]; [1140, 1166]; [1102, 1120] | -0.7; 9.03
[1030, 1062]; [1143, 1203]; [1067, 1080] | -3.2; 6.39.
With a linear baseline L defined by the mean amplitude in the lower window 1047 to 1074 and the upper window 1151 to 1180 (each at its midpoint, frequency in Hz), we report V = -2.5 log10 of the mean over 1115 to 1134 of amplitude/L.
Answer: 0.03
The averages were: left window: 6.75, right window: 11.8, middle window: 9.54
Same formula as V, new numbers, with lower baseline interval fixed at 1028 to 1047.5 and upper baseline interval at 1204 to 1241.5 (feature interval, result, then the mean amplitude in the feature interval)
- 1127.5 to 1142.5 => -0.204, 10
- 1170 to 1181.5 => -0.179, 12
